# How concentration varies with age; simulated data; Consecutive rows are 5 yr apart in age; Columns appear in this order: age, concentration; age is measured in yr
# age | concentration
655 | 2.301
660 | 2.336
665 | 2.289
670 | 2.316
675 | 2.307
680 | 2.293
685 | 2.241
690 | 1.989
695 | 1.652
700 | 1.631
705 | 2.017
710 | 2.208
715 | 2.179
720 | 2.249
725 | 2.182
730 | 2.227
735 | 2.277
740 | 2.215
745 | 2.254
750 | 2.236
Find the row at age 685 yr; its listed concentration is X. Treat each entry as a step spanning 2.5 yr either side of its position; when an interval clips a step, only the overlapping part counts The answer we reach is 2.241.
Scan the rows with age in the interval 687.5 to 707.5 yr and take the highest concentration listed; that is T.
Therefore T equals 2.017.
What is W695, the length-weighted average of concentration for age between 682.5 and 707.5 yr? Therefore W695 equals 1.91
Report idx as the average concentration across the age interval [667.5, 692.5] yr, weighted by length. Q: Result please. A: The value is 2.23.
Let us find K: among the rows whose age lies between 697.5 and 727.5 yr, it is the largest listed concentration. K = 2.249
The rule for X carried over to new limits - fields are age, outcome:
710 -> 2.208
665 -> 2.289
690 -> 1.989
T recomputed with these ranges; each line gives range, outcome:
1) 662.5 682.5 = 2.316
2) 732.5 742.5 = 2.277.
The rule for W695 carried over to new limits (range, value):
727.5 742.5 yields 2.24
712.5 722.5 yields 2.21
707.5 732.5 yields 2.21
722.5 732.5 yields 2.2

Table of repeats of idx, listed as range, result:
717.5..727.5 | 2.22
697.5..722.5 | 2.06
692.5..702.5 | 1.64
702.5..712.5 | 2.11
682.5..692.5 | 2.11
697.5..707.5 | 1.82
